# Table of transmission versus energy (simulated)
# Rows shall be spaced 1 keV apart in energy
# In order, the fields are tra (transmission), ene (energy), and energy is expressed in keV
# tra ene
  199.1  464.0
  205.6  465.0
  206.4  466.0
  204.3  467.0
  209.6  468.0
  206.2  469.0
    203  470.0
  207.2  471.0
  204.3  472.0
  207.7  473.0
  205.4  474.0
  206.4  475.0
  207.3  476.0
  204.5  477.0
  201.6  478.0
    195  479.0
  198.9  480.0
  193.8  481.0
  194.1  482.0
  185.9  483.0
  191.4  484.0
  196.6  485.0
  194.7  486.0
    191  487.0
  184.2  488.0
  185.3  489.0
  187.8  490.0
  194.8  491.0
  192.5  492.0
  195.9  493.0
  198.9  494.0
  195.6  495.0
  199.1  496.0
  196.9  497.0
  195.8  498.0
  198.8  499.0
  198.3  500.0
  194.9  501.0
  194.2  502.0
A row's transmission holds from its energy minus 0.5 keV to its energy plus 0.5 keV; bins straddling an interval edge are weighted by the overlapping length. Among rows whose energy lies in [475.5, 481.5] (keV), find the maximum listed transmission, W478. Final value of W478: 207.3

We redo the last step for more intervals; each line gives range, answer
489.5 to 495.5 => 198.9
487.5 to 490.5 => 187.8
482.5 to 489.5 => 196.6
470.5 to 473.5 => 207.7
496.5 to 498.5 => 196.9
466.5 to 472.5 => 209.6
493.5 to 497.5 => 199.1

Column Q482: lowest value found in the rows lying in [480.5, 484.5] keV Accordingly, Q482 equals 185.9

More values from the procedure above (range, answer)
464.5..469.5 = 204.3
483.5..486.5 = 191.4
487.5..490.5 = 184.2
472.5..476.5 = 205.4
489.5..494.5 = 187.8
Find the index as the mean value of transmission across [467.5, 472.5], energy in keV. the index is 206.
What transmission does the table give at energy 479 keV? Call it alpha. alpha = 195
